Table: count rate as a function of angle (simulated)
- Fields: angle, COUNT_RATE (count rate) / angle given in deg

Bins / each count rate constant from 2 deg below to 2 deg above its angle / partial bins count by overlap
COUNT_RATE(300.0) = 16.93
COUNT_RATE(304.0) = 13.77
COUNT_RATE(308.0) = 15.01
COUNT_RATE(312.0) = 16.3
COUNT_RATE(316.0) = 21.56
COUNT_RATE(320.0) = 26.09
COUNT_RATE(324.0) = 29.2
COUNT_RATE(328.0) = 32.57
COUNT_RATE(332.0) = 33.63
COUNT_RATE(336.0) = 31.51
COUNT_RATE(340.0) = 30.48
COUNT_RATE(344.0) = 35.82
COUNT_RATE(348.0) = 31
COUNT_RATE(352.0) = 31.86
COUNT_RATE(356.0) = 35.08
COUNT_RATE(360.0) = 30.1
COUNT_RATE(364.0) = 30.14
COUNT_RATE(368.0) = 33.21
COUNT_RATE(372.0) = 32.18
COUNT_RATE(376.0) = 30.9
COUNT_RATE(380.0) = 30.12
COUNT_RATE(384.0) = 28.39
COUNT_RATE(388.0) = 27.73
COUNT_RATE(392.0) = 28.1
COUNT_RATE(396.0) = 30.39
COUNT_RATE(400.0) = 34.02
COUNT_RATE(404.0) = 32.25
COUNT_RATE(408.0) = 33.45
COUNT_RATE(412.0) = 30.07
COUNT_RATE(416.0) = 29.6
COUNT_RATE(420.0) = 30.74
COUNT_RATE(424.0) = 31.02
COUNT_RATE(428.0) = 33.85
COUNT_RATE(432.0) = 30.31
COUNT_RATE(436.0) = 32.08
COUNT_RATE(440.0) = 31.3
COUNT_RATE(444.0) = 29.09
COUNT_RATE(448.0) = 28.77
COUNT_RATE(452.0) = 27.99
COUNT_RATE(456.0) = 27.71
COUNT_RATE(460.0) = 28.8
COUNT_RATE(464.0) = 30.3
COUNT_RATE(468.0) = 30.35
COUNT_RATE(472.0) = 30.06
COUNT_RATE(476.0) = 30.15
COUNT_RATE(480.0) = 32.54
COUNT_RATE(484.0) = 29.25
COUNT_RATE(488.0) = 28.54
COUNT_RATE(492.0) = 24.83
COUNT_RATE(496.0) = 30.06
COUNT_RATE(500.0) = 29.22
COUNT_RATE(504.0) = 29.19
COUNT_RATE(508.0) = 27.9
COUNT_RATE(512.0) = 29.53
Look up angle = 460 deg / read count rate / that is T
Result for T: 28.8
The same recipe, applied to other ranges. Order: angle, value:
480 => 32.54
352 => 31.86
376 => 30.9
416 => 29.6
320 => 26.09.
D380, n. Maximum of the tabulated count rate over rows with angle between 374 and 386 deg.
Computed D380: 30.9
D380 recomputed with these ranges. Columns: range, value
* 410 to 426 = 31.02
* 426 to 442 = 33.85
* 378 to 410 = 34.02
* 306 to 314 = 16.3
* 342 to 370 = 35.82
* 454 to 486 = 32.54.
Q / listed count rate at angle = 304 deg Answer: 13.77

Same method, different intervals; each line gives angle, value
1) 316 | 21.56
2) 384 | 28.39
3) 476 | 30.15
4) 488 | 28.54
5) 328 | 32.57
